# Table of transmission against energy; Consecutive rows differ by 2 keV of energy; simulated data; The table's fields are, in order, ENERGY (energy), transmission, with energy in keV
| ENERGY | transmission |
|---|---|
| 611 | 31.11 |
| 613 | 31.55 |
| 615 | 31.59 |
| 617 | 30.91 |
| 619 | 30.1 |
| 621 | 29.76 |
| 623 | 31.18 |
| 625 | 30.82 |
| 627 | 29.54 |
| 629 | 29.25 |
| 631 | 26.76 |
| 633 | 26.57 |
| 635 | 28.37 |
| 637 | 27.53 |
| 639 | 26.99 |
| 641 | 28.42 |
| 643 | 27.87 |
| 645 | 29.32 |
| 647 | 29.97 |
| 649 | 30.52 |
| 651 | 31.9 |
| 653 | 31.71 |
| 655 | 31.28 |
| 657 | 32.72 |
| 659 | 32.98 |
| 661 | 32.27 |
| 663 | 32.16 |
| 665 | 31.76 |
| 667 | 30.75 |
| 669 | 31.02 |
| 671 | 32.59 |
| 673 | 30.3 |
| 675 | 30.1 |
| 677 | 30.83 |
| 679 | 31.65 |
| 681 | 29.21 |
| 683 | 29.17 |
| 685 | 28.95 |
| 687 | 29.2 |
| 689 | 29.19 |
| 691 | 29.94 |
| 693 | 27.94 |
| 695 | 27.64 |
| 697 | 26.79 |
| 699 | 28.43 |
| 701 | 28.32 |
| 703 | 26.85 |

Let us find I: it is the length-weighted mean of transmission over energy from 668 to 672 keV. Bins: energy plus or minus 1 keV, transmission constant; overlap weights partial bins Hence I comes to 31.8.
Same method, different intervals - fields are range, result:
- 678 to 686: 29.7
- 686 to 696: 28.8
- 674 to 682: 30.4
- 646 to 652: 30.8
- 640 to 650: 29.2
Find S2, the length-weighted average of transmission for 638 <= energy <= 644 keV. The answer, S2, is 27.8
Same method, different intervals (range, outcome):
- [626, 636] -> 28.1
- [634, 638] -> 28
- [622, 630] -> 30.2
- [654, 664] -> 32.3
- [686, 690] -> 29.2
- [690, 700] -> 28.1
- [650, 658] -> 31.9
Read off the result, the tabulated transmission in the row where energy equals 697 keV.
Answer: 26.79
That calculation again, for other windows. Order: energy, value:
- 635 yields 28.37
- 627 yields 29.54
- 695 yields 27.64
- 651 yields 31.9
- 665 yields 31.76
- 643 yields 27.87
